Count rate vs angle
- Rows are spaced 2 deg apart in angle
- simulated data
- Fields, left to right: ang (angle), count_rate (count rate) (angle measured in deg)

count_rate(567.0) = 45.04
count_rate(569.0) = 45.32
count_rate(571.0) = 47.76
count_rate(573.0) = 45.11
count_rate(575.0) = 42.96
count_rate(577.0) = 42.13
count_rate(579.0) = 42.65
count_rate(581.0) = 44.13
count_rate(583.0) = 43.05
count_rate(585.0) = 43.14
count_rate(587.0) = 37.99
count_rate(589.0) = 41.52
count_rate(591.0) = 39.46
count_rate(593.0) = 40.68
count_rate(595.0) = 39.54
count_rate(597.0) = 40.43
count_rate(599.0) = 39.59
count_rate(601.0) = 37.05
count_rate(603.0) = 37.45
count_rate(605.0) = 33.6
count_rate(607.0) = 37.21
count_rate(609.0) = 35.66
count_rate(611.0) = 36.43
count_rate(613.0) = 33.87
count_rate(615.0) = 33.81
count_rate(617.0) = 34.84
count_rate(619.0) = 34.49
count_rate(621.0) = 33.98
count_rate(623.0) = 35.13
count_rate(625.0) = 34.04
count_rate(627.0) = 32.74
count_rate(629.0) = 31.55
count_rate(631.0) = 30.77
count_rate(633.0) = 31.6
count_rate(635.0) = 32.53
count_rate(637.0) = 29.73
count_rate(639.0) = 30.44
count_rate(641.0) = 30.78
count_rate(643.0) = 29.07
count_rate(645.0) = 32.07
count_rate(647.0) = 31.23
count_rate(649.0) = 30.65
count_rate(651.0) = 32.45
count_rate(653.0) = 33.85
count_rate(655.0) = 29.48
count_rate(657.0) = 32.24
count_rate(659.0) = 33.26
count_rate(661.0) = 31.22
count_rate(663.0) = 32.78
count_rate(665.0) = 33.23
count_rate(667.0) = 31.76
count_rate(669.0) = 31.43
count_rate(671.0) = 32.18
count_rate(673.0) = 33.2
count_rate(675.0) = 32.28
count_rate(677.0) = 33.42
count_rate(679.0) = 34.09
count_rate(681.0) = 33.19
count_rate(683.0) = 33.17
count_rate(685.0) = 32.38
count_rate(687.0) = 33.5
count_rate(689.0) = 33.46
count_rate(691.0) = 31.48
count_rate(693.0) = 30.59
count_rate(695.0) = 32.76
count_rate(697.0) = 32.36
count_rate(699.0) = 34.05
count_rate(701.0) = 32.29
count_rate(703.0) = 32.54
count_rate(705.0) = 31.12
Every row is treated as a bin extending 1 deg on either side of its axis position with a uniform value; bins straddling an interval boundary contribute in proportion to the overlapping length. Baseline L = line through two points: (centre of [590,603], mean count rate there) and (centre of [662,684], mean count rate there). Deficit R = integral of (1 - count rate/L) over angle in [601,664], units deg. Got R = 5.8 deg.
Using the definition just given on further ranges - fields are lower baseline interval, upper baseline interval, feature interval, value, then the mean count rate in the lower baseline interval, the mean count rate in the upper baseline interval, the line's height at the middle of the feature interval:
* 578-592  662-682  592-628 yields 2.8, 41.7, 32.8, 39.1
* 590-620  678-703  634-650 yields 2.0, 36.9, 32.8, 35.1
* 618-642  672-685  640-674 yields 1.0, 32.3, 33.2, 32.8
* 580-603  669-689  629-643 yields 2.2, 40.5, 33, 36.7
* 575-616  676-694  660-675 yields 0.8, 39.1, 32.8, 34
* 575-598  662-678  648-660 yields 0.8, 41.4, 32.5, 34.2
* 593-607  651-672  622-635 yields 1.0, 38.1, 32.2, 35.3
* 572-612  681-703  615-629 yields 1.4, 40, 32.6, 37.8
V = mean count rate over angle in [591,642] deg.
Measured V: 34.8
